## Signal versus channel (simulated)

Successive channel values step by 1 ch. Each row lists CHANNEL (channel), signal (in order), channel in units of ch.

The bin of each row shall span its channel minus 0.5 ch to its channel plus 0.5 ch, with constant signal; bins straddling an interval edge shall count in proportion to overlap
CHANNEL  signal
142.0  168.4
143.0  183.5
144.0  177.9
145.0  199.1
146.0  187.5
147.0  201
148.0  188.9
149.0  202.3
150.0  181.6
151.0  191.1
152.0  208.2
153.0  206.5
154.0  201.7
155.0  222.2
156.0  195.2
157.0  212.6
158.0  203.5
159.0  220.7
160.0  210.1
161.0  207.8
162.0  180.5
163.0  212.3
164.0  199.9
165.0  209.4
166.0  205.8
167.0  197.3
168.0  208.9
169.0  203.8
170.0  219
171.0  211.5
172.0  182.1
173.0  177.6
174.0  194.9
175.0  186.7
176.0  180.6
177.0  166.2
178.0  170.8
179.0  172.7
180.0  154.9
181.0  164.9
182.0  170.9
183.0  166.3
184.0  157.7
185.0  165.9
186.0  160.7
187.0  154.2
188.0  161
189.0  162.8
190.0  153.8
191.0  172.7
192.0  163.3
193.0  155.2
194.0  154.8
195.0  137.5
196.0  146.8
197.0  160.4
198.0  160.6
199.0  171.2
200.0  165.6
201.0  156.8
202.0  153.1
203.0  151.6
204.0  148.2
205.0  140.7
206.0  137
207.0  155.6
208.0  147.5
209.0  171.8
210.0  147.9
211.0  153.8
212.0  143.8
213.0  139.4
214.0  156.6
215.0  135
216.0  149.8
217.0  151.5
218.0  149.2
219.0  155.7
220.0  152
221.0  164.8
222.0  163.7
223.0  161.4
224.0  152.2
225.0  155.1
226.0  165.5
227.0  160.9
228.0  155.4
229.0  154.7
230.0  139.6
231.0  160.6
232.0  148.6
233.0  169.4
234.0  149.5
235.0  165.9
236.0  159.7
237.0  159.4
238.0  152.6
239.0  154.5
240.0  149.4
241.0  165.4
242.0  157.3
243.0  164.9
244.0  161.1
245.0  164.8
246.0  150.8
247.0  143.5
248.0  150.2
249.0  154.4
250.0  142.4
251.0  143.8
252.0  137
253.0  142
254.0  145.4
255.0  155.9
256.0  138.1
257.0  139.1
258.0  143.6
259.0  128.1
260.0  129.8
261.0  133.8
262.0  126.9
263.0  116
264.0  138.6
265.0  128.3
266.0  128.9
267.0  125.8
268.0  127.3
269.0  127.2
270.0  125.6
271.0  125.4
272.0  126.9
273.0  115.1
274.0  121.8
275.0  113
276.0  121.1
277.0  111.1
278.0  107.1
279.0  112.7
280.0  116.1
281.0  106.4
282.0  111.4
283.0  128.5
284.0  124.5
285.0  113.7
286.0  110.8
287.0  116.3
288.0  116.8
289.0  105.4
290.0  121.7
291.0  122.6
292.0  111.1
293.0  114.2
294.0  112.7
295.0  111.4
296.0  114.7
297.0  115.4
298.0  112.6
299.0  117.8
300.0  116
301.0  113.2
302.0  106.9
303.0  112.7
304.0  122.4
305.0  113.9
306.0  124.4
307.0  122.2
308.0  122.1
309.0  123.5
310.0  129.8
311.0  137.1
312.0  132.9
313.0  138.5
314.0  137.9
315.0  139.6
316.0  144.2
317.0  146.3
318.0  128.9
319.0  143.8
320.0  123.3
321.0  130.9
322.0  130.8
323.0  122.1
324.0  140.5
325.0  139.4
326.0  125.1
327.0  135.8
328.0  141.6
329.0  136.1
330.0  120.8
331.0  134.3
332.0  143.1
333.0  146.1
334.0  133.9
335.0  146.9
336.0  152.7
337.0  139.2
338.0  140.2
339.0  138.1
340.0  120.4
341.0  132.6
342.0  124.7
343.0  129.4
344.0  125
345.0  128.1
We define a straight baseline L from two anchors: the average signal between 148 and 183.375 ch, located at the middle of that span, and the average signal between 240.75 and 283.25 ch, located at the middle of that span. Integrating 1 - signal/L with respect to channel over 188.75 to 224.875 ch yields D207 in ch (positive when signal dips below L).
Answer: 3.1 ch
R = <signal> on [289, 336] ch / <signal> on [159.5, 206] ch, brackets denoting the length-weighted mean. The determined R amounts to 0.73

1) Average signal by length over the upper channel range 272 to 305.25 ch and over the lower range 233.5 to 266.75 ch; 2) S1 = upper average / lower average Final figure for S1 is 0.79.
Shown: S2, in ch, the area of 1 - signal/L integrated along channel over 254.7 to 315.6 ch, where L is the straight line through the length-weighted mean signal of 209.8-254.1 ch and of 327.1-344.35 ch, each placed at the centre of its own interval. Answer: 9.3 ch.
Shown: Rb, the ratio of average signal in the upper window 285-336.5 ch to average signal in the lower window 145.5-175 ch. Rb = 0.63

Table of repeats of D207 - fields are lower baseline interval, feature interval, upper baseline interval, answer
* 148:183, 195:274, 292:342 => 8.09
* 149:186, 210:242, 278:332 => 1.59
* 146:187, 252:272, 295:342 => 2.61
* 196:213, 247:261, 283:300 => -1.07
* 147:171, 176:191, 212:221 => 1.39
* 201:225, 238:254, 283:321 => -1.26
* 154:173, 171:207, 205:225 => 3.18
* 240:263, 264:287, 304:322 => 3.34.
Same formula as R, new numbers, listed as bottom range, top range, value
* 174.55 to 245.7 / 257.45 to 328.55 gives 0.79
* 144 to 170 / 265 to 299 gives 0.58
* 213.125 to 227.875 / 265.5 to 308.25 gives 0.76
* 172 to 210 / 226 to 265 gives 0.92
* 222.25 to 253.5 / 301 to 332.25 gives 0.84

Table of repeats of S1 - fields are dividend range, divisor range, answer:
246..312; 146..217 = 0.71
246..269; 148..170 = 0.67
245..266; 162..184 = 0.75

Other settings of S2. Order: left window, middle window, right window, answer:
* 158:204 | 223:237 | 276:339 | -0.03 ch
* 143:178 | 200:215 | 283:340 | 2.19 ch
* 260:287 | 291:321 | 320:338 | 1.42 ch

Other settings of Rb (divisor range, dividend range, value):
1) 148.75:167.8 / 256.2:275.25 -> 0.63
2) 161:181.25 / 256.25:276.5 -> 0.67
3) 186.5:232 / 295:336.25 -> 0.84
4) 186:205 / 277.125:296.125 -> 0.73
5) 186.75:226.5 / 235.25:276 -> 0.91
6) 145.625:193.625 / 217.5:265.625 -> 0.80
